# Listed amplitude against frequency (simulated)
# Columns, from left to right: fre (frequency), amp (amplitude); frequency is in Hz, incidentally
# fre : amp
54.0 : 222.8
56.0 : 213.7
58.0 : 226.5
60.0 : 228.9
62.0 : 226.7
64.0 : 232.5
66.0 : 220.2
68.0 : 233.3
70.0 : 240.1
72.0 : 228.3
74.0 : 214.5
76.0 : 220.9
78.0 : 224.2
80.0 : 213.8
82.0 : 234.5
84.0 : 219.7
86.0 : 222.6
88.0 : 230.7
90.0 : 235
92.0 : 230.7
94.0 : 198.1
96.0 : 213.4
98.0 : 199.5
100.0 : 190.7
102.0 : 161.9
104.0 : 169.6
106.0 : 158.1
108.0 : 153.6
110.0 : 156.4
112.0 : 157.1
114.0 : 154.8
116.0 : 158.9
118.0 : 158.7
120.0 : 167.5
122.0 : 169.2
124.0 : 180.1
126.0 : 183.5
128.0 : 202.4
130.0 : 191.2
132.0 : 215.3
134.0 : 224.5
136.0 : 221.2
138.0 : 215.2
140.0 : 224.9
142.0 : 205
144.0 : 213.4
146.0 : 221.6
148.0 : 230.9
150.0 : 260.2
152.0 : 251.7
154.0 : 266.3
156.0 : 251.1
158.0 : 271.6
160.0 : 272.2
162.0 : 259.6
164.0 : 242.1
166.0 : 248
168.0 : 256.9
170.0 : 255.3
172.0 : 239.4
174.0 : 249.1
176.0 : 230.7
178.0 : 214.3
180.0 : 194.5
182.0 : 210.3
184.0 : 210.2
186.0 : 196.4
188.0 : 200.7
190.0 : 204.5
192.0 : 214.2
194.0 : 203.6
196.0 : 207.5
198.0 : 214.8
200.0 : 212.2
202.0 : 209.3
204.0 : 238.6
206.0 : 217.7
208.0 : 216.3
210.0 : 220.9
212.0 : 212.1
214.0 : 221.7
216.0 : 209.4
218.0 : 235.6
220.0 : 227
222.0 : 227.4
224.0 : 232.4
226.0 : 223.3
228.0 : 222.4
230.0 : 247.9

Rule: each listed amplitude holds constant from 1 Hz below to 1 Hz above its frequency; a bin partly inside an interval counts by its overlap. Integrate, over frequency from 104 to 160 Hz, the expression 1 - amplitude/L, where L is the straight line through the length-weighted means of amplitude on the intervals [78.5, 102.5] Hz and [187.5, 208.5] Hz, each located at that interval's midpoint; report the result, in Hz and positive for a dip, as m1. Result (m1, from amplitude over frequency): 2.7 Hz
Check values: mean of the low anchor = 214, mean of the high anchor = 213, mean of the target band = 203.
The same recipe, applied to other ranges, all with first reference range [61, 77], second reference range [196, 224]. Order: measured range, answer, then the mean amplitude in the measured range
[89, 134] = 8.40 Hz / 183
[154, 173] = -2.84 Hz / 256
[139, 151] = -0.14 Hz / 226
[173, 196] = 1.03 Hz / 212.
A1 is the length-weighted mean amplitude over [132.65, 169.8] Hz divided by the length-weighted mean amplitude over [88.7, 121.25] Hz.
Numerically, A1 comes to 1.3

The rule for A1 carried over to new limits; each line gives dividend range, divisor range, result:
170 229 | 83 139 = 1.15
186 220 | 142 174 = 0.87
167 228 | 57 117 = 1.07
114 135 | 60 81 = 0.81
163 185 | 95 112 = 1.33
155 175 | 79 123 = 1.35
